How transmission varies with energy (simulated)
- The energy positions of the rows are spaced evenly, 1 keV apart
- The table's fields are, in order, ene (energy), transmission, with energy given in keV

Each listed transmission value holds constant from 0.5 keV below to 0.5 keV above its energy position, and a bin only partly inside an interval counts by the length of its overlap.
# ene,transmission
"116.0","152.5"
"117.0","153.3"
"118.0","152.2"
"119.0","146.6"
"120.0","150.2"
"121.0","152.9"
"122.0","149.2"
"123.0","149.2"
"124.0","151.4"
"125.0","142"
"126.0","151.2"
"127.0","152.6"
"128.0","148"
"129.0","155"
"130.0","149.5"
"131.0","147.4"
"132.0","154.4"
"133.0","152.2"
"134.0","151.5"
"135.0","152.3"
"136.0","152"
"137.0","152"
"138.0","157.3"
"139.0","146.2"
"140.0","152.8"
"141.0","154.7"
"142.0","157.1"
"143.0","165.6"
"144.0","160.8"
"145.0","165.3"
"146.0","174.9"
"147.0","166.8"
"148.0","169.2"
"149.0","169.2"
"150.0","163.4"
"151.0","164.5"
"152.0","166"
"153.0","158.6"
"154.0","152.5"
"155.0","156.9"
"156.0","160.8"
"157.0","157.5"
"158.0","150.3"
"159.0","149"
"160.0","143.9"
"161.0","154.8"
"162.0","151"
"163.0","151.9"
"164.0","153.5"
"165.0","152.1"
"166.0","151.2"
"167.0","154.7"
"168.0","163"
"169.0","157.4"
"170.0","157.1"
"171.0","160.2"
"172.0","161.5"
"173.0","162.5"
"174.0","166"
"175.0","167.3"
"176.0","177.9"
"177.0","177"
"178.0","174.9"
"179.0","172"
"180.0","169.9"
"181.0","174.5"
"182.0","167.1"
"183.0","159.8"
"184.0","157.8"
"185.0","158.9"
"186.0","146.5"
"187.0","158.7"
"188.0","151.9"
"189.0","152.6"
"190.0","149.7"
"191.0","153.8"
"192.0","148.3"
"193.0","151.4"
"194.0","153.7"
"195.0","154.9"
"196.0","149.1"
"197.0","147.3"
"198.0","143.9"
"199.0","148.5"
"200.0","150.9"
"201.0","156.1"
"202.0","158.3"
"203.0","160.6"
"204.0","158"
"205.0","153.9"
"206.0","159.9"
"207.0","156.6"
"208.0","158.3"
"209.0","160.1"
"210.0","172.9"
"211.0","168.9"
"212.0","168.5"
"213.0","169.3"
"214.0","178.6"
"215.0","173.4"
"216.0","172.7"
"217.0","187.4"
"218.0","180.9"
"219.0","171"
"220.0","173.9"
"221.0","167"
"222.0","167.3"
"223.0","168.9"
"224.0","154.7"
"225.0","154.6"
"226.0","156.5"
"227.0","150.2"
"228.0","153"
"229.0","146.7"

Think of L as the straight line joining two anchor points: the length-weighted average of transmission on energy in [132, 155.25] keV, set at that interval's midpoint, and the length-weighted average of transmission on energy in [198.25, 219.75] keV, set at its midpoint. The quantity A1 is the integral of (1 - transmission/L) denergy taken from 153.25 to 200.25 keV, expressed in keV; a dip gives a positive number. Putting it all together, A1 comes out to 1.4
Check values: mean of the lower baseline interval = 159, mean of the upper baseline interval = 165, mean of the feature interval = 157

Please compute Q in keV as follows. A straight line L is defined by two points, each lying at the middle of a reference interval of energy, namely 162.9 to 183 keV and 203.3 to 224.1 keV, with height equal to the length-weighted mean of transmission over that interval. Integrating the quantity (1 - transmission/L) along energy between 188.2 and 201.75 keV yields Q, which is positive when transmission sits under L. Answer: 1.23 keV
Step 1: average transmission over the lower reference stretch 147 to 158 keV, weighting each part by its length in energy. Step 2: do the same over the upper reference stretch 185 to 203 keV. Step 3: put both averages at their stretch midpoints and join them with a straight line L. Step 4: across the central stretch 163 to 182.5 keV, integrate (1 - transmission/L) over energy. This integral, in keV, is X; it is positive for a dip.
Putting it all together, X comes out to -0.9 keV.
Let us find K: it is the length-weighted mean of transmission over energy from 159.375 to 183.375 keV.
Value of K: 162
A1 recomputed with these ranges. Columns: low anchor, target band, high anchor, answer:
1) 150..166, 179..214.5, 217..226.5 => 0.93 keV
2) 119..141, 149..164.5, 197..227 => -0.11 keV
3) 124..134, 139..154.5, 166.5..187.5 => -0.68 keV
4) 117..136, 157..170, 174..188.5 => 0.60 keV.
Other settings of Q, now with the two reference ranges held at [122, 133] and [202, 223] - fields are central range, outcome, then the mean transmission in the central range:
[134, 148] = -0.5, 158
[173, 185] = -0.6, 169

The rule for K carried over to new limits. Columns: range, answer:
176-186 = 167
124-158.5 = 157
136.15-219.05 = 160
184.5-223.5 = 161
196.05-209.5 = 155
